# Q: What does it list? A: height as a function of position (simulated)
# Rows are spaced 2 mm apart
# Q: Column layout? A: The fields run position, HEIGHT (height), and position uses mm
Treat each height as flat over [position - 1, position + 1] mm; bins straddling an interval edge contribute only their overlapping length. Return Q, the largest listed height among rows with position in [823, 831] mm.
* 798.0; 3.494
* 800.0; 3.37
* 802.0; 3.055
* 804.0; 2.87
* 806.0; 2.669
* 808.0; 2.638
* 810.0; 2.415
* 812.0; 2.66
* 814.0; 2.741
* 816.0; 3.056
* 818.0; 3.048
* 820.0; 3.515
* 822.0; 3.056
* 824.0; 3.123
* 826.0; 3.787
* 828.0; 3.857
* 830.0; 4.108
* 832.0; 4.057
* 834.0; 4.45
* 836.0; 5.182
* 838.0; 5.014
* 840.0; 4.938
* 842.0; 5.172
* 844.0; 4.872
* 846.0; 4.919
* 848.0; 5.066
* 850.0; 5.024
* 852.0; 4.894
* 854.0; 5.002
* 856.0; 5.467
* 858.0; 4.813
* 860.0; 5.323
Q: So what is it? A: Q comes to 4.108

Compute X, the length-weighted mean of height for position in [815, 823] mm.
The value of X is 3.17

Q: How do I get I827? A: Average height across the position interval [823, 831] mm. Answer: 3.72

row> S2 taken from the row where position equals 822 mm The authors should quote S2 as 3.056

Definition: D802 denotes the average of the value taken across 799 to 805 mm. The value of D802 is 3.1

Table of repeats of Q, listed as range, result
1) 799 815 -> 3.37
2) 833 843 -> 5.182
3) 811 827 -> 3.787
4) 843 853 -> 5.066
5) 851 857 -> 5.467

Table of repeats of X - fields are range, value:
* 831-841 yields 4.73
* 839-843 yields 5.05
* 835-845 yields 5.04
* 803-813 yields 2.65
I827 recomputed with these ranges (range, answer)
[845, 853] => 4.98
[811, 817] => 2.82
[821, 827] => 3.32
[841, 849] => 5.01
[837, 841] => 4.98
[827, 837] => 4.33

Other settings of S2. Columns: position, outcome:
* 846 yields 4.919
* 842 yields 5.172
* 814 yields 2.741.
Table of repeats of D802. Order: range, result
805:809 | 2.65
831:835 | 4.25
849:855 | 4.97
